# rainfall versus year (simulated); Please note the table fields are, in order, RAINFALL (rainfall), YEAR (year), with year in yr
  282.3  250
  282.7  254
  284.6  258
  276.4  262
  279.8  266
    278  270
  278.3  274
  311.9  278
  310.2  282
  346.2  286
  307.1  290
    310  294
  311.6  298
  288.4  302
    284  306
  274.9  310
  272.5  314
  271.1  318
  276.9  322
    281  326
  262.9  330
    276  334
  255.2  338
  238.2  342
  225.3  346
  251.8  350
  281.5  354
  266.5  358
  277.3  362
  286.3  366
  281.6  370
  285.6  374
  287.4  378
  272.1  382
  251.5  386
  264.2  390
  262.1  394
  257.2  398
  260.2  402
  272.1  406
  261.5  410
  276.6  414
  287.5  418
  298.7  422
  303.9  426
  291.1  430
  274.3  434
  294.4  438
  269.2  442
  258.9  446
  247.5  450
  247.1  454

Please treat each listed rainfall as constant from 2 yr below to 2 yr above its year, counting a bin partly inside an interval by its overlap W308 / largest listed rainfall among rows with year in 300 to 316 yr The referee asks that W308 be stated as 288.4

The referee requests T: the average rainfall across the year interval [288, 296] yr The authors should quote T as 309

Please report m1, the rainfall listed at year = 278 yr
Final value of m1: 311.9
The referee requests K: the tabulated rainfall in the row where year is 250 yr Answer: 282.3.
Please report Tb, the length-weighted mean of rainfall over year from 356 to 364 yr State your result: 272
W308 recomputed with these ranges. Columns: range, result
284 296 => 346.2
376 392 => 287.4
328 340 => 276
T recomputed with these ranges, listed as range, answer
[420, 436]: 292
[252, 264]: 281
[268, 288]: 305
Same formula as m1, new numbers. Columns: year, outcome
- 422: 298.7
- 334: 276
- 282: 310.2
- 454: 247.1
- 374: 285.6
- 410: 261.5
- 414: 276.6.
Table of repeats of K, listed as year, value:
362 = 277.3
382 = 272.1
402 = 260.2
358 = 266.5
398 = 257.2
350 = 251.8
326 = 281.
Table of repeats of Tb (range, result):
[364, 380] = 285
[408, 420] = 275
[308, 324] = 274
